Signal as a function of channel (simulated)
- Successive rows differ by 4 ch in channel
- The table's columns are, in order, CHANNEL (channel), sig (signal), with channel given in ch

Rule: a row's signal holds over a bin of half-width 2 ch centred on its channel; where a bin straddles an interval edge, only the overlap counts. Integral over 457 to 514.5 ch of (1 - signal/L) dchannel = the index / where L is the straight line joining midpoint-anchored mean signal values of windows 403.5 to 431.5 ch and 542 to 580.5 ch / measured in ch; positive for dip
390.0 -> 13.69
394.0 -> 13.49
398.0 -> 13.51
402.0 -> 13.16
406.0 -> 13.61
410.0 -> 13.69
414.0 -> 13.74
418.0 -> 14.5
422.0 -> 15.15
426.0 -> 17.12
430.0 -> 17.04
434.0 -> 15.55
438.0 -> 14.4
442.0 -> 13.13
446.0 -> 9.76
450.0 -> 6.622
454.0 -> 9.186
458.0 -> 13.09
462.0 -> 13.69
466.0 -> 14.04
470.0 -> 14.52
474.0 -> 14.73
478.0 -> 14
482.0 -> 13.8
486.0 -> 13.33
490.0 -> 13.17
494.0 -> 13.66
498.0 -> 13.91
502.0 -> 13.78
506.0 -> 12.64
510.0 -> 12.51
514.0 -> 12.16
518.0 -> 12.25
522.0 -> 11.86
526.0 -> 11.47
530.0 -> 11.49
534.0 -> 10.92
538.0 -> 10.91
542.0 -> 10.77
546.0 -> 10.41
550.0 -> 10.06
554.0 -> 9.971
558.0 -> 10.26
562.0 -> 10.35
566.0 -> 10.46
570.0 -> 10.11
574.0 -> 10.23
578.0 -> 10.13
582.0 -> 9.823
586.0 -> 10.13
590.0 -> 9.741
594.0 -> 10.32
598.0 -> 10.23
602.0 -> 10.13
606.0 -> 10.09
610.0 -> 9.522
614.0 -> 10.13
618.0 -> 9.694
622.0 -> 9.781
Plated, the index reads -4.0 ch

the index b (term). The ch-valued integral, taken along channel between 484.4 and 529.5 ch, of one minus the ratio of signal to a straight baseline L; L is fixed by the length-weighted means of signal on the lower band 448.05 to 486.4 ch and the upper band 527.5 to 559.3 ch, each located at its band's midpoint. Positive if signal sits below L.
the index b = -4.39 ch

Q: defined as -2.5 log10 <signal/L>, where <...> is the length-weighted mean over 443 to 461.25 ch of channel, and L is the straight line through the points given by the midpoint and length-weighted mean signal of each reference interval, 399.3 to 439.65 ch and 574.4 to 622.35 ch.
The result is 0.34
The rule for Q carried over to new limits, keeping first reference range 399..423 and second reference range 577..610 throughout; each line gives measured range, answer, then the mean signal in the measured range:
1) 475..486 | -0.12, 13.9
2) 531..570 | 0.05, 10.5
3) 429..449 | -0.01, 13.5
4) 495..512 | -0.11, 13.2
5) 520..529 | -0.01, 11.6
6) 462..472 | -0.12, 14.2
